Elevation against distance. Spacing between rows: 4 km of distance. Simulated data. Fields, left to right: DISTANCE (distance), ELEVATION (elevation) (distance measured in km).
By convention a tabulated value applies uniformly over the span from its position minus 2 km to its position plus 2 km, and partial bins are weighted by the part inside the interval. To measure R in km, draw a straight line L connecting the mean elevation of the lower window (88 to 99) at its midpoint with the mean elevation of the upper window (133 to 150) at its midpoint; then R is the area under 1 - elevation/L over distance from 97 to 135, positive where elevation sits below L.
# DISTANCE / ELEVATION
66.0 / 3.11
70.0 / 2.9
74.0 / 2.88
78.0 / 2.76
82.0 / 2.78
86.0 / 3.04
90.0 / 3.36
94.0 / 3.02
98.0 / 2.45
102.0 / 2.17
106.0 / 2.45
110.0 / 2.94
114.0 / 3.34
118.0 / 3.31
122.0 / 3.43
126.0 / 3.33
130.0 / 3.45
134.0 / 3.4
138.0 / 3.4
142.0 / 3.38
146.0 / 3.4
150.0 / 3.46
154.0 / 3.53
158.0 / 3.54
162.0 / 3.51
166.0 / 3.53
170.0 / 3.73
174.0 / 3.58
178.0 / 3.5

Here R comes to 1.90 km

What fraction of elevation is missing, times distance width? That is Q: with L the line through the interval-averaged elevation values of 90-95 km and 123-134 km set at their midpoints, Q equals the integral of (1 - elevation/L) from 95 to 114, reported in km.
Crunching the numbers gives 3.6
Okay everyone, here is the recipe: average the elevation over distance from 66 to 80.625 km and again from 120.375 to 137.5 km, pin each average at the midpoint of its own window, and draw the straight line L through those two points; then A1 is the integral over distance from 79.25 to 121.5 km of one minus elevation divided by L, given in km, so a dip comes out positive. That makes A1 3.1 km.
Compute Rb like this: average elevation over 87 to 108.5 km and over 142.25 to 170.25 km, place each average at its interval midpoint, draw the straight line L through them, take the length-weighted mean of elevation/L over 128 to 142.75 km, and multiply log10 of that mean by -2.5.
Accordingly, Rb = -0.06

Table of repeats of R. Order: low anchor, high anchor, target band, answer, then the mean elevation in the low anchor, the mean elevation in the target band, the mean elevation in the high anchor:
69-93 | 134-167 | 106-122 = 0.3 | 2.96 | 3.13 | 3.46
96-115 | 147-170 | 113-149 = -3.9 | 2.63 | 3.39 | 3.53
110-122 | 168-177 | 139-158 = 0.2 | 3.28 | 3.45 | 3.64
